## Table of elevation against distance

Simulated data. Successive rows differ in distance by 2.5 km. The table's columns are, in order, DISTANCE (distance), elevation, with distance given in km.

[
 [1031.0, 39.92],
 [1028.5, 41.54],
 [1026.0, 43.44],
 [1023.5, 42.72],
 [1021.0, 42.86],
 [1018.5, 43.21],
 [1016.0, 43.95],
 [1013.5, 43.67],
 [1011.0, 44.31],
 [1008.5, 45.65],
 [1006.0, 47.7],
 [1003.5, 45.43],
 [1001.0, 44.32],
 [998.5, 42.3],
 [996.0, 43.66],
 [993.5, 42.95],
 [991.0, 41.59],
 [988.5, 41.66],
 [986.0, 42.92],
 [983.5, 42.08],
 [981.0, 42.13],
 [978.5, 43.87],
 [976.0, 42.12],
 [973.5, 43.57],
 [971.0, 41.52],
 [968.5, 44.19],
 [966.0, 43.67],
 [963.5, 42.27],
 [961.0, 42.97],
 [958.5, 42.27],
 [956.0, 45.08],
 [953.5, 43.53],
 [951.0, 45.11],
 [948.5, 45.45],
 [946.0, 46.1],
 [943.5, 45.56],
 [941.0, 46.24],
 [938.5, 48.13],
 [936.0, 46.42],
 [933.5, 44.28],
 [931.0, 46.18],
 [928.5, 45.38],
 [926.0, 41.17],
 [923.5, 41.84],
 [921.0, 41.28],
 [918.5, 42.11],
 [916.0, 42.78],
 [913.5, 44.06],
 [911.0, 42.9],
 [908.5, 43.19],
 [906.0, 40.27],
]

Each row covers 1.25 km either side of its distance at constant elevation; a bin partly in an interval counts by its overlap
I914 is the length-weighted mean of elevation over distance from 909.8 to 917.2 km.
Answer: 43.3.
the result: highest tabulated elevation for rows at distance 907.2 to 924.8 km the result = 44.06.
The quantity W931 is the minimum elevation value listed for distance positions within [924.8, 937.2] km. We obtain 41.17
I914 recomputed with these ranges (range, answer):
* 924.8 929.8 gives 43.3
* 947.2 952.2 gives 45.3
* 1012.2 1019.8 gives 43.6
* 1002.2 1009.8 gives 46.2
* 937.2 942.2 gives 47.2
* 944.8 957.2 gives 45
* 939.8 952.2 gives 45.7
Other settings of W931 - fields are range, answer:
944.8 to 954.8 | 43.53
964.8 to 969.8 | 43.67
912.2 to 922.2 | 41.28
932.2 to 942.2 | 44.28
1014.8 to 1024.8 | 42.72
